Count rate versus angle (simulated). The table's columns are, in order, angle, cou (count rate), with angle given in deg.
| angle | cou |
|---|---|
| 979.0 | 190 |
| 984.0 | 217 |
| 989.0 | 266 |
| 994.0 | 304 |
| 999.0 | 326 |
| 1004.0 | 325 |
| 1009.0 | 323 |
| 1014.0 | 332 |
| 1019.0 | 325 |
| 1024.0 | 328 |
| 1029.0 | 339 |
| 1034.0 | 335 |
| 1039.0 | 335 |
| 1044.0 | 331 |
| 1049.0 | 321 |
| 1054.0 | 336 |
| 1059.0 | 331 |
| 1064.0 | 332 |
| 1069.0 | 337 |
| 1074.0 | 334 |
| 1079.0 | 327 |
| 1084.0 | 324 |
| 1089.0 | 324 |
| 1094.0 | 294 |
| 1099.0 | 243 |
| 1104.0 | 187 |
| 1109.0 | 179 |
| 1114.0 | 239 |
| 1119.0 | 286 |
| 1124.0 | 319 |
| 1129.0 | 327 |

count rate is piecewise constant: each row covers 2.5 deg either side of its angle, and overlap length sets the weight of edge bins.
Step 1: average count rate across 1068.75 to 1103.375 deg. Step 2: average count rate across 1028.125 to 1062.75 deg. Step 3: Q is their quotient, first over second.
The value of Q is 0.91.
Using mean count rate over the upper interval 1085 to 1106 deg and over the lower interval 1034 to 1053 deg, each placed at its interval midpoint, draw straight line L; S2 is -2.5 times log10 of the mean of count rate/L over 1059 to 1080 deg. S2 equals -0.12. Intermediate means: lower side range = 330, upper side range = 268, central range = 333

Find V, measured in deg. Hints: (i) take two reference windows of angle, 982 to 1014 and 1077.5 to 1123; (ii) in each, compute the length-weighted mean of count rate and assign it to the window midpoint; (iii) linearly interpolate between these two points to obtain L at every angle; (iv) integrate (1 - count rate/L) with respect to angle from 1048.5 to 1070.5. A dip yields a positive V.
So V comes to -4.14 deg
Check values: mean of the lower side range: 298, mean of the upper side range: 267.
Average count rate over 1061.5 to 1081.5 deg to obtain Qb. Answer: 332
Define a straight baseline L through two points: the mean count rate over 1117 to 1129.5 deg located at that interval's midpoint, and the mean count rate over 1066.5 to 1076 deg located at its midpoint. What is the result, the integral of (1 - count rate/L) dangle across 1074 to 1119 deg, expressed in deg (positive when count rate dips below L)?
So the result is 7.5 deg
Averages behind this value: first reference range 336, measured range 270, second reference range 309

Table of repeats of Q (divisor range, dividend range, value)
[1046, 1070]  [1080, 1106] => 0.84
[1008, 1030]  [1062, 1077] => 1.02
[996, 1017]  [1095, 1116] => 0.67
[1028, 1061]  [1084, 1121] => 0.77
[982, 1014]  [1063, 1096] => 1.09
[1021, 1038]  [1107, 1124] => 0.75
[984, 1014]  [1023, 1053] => 1.10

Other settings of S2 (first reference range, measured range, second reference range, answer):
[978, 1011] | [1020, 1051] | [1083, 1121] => -0.213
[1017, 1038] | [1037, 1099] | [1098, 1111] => -0.239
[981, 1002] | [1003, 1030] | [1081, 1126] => -0.193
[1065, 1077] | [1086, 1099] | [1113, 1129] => 0.070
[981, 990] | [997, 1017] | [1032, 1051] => -0.202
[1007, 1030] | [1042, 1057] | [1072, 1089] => -0.004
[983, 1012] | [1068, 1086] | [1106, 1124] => -0.250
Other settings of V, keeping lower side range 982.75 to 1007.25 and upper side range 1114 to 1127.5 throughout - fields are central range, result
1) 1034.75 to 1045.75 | -1.5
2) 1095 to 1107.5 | 3.0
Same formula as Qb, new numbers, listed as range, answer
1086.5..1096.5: 309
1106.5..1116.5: 209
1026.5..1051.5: 332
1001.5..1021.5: 326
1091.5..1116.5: 228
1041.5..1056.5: 329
